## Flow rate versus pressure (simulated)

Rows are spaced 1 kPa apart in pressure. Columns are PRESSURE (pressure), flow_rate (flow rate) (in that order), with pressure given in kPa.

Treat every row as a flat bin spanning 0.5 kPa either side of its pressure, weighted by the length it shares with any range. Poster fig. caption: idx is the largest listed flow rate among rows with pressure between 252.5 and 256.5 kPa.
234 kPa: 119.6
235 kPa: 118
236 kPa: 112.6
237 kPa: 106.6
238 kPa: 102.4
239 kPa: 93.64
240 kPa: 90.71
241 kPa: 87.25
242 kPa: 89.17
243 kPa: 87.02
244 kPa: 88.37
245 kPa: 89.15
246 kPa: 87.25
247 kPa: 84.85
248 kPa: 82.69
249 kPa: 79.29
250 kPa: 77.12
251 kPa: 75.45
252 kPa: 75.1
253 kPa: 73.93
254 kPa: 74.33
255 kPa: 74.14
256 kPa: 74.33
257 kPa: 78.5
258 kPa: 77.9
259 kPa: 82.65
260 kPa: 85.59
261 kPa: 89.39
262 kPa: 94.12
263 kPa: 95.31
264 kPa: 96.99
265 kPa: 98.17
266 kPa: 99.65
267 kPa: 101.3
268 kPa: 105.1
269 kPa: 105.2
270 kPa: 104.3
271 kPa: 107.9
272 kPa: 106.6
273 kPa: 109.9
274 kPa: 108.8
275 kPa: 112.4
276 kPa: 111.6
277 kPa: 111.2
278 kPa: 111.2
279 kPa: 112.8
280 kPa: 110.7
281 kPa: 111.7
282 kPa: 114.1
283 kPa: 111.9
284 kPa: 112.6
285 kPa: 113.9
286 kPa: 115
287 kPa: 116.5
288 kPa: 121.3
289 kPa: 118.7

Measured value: 74.33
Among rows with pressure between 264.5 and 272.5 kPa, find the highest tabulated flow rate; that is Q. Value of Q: 107.9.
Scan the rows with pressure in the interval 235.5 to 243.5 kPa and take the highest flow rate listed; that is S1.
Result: 112.6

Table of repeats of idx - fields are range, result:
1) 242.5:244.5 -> 88.37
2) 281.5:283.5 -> 114.1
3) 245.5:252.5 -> 87.25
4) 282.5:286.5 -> 115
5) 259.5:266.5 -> 99.65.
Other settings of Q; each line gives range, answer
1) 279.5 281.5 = 111.7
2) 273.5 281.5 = 112.8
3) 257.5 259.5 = 82.65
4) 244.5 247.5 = 89.15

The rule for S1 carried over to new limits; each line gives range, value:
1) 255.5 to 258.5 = 78.5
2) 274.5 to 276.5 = 112.4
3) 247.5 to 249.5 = 82.69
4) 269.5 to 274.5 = 109.9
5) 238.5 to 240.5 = 93.64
